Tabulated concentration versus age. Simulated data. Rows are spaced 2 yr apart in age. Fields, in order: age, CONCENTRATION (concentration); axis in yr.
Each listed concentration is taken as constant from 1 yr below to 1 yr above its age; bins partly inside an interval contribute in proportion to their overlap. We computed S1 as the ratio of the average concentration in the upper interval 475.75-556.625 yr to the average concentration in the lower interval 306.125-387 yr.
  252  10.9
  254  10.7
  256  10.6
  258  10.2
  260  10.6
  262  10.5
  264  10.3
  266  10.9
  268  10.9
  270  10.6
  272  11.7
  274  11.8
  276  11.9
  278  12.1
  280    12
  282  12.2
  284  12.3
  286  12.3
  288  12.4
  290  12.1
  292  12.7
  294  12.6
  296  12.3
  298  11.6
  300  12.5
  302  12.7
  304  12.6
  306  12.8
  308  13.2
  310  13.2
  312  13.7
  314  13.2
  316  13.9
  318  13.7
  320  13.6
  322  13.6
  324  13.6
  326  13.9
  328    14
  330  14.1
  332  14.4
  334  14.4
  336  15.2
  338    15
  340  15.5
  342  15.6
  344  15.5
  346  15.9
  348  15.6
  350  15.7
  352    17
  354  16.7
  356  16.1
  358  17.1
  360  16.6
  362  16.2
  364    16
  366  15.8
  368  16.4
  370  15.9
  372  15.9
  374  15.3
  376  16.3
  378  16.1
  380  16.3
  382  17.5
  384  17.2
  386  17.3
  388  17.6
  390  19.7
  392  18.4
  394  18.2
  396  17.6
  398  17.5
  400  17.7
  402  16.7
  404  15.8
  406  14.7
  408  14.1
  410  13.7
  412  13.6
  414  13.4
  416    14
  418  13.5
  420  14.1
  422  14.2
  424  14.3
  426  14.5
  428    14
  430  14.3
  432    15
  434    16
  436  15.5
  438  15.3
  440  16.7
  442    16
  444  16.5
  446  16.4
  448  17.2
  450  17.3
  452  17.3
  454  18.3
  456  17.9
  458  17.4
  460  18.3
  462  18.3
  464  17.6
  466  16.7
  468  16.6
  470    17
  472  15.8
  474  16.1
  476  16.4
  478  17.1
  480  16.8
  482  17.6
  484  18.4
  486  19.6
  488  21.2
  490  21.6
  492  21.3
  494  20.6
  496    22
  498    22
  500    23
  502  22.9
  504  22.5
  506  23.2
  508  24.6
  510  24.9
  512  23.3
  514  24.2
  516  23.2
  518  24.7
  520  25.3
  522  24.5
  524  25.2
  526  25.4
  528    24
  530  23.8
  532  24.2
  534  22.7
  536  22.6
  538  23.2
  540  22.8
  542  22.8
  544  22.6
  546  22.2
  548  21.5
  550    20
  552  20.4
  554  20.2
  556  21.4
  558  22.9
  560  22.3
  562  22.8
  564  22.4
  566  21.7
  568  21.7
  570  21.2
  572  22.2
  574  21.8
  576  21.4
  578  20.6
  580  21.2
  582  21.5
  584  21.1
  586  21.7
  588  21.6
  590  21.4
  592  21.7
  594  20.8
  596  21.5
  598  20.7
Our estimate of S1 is 1.4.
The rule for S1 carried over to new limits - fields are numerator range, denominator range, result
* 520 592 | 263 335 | 1.76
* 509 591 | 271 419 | 1.53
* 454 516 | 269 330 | 1.56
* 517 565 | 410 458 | 1.48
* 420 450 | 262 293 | 1.32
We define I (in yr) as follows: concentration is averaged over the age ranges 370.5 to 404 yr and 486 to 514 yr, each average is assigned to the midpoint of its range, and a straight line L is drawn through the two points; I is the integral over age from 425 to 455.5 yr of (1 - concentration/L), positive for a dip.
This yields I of 5.6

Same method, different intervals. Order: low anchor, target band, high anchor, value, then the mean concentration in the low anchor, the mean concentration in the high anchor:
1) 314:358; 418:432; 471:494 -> 2.3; 14.9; 18.5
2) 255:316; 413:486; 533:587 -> 6.8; 12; 21.8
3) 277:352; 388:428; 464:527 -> 4.1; 13.6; 21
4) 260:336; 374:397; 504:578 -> -1.5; 12.6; 22.8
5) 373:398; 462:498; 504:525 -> 6.3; 17.3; 24.2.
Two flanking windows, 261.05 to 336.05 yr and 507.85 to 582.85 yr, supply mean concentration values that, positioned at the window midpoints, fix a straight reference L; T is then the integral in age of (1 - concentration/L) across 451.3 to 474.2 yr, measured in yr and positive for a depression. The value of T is 2.4 yr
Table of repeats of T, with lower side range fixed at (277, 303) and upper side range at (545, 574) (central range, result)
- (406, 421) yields 2.48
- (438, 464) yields 0.94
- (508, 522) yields -2.93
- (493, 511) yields -2.93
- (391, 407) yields -1.01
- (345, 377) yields -3.06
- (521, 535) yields -2.53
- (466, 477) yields 1.29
